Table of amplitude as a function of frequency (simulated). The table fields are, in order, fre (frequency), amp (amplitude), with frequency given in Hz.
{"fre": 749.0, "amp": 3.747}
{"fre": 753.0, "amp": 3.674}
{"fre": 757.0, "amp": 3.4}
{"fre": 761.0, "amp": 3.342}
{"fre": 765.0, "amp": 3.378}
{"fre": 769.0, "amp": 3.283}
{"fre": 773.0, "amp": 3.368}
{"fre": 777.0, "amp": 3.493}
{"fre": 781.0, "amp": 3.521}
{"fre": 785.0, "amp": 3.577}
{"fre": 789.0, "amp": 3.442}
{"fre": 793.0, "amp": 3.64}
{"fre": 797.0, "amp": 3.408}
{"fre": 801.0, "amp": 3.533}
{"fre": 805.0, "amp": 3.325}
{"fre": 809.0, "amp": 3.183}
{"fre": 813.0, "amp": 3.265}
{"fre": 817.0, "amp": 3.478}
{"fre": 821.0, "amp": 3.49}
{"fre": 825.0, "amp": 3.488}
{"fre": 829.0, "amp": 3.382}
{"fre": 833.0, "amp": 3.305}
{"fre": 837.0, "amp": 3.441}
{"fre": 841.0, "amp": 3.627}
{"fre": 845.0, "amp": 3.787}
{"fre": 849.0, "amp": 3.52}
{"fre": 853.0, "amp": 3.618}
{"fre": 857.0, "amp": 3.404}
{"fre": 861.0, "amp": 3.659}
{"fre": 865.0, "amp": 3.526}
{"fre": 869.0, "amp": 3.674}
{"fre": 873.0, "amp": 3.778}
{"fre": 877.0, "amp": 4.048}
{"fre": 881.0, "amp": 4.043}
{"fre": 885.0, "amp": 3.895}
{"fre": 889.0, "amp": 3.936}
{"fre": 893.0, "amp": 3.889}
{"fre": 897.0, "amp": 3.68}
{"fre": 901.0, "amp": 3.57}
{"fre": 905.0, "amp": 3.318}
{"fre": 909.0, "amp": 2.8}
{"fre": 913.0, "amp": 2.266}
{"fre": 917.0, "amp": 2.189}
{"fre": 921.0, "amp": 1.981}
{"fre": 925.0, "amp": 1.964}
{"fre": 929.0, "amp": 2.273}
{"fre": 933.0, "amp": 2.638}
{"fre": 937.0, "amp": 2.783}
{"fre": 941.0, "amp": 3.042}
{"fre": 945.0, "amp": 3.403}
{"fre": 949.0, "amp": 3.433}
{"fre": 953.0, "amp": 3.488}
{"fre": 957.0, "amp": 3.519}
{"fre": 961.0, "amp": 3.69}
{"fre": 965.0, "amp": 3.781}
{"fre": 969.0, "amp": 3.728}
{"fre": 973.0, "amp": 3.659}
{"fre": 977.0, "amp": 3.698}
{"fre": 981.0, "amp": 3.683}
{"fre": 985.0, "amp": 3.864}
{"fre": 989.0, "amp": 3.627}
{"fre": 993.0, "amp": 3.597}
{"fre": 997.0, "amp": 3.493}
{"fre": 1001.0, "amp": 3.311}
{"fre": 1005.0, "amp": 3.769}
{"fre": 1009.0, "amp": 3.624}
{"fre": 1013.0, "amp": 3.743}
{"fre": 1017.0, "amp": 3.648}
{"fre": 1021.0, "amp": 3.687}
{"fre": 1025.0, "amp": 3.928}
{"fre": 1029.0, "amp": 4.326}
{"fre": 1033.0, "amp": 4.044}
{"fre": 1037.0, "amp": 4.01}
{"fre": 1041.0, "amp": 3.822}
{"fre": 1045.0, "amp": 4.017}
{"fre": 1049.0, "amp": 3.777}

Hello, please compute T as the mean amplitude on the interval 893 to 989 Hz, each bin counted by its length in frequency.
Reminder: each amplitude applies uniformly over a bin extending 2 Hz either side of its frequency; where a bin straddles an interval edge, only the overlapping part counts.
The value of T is 3.18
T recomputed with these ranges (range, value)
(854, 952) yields 3.22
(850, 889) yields 3.74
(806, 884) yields 3.57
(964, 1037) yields 3.74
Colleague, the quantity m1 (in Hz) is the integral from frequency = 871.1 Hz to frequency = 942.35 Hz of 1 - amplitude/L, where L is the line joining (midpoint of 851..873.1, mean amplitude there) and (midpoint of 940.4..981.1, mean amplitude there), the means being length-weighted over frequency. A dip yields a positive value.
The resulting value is 9.3 Hz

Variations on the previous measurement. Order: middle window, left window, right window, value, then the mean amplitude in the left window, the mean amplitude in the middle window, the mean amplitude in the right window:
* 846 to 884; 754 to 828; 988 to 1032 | -1.9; 3.43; 3.7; 3.71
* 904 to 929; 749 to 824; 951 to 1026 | 8.4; 3.44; 2.37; 3.66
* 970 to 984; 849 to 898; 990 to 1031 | 0.1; 3.75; 3.7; 3.71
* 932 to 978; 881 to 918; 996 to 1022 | 0.9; 3.35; 3.42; 3.61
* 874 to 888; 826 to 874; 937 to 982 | -1.7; 3.55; 3.98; 3.52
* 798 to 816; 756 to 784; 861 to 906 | 0.9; 3.4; 3.34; 3.77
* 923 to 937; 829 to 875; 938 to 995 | 4.7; 3.57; 2.36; 3.57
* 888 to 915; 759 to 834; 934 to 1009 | 1.2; 3.42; 3.33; 3.52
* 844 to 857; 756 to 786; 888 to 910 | -0.4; 3.42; 3.59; 3.55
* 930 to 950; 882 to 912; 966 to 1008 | 3.3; 3.56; 3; 3.65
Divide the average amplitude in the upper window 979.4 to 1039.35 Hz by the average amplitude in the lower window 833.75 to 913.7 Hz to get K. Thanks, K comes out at 1.0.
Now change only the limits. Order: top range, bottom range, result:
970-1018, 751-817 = 1.06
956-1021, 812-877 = 1.03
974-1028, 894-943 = 1.35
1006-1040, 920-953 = 1.40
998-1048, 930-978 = 1.13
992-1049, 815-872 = 1.07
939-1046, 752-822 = 1.08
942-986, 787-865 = 1.04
